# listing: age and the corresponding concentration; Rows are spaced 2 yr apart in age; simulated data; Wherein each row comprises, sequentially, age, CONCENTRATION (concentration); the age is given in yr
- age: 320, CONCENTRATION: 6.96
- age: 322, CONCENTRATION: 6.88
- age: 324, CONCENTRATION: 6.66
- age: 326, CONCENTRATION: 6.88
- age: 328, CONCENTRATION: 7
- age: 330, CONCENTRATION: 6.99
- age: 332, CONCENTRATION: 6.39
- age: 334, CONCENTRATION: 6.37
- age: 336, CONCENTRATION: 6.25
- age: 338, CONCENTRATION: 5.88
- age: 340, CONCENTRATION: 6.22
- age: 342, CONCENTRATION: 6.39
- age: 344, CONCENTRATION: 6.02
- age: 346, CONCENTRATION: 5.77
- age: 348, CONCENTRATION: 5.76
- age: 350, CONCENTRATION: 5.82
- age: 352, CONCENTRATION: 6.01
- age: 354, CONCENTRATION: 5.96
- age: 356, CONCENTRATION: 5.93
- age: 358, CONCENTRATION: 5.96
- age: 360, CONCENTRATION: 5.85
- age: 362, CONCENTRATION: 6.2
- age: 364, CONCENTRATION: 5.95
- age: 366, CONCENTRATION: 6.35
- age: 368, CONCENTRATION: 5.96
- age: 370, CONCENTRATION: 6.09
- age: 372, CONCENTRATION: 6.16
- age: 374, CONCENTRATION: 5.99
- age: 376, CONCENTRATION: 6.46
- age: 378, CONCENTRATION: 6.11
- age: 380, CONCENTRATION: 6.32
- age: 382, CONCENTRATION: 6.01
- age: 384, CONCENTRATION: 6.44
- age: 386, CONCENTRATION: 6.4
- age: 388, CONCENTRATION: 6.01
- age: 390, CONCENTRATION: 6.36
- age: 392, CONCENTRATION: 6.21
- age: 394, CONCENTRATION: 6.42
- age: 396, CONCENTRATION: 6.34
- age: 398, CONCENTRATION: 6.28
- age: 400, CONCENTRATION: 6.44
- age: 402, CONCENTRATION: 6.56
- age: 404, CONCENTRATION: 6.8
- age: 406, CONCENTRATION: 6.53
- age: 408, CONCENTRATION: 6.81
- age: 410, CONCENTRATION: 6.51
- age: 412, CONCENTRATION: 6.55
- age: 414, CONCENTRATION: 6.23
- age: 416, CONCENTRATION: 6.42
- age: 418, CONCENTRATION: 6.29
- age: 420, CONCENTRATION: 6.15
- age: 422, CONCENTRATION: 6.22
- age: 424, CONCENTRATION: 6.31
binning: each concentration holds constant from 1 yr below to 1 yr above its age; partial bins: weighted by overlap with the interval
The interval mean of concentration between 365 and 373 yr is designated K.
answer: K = 6.14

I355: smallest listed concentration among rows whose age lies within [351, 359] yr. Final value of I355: 5.93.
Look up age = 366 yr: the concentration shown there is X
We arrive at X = 6.35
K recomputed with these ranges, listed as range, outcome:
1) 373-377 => 6.22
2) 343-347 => 5.89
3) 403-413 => 6.64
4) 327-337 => 6.6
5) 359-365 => 6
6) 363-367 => 6.15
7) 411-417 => 6.4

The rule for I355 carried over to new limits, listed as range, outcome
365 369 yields 5.96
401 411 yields 6.51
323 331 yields 6.66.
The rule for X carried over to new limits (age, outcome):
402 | 6.56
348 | 5.76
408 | 6.81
